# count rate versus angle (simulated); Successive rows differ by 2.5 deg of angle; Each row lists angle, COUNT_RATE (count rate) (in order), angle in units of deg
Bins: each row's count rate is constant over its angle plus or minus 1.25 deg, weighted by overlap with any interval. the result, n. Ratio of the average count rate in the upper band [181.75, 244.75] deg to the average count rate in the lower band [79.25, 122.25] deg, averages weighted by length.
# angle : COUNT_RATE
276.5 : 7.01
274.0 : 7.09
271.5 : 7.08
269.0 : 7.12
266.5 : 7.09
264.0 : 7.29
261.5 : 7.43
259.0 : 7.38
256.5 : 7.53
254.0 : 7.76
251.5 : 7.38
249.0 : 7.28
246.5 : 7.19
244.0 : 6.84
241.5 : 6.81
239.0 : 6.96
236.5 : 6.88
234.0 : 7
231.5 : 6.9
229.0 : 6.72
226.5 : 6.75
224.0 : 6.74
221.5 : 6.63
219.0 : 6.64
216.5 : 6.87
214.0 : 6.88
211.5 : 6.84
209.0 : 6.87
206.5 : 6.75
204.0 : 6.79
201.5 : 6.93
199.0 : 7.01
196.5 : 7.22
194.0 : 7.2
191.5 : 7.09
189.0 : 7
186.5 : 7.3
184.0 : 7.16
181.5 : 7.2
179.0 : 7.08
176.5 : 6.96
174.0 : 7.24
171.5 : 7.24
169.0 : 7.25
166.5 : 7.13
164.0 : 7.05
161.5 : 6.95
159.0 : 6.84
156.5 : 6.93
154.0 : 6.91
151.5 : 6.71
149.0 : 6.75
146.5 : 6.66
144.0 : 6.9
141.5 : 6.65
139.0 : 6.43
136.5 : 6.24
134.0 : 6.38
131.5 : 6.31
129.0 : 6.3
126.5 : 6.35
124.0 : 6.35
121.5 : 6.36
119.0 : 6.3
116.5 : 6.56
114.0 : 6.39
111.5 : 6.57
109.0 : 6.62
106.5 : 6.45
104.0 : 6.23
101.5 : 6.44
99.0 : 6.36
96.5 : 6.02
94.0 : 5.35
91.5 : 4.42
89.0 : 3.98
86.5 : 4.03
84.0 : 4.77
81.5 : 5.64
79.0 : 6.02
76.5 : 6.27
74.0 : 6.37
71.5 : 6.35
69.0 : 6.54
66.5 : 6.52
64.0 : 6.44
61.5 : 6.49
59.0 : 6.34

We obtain 1.19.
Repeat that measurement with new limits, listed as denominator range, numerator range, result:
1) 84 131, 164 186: 1.21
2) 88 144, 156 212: 1.14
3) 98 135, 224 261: 1.11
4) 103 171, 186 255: 1.05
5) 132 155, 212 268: 1.06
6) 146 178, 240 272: 1.04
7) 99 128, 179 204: 1.11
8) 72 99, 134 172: 1.27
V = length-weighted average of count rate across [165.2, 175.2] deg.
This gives 7.21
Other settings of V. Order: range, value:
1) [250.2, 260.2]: 7.51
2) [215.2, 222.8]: 6.71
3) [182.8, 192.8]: 7.14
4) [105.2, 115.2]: 6.51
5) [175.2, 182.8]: 7.08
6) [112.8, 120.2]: 6.42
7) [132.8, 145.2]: 6.52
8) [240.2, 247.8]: 6.95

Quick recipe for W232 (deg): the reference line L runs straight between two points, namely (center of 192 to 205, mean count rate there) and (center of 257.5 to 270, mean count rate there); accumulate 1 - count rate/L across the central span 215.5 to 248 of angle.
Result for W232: 1.4 deg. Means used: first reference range 7.04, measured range 6.84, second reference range 7.27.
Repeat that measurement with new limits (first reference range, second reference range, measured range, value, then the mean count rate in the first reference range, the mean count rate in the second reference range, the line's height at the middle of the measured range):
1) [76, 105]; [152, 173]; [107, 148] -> -1.4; 5.43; 7.03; 6.25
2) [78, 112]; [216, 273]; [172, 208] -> -3.0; 5.61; 7.06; 6.53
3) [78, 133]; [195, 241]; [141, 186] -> -4.2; 5.9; 6.86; 6.39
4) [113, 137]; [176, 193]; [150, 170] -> -0.5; 6.36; 7.12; 6.81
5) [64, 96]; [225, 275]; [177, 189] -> -1.2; 5.57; 7.12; 6.51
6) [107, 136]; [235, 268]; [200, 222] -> 0.5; 6.4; 7.21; 6.96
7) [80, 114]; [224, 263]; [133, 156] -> -2.0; 5.64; 7.11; 6.12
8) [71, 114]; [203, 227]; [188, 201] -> -1.0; 5.77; 6.78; 6.61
